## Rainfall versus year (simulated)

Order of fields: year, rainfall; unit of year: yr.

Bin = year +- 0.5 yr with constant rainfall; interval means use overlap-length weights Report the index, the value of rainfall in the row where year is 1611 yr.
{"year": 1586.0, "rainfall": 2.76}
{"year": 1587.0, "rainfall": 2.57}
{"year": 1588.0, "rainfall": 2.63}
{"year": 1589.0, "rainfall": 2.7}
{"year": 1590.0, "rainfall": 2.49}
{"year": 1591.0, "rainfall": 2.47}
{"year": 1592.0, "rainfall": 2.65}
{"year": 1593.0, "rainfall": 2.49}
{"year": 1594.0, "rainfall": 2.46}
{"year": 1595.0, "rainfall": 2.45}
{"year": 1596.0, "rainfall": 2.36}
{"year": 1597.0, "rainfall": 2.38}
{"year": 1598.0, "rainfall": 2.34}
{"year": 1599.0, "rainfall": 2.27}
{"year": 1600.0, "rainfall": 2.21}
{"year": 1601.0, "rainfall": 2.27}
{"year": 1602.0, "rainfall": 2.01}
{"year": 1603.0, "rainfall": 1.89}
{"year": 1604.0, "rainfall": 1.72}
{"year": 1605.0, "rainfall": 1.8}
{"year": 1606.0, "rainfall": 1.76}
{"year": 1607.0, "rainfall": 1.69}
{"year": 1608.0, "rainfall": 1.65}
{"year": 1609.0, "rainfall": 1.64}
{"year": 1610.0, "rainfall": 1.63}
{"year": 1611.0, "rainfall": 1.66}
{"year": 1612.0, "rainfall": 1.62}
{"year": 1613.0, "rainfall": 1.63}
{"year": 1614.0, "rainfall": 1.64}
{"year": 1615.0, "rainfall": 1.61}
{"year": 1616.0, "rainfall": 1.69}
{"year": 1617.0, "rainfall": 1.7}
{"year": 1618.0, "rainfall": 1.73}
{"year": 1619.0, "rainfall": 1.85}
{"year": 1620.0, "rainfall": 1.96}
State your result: 1.66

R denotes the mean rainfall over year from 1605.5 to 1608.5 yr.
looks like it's 1.7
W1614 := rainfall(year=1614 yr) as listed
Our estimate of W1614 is 1.64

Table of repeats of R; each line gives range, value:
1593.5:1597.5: 2.41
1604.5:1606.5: 1.78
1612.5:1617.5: 1.65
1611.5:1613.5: 1.62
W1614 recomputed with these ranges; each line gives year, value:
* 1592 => 2.65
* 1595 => 2.45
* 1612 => 1.62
